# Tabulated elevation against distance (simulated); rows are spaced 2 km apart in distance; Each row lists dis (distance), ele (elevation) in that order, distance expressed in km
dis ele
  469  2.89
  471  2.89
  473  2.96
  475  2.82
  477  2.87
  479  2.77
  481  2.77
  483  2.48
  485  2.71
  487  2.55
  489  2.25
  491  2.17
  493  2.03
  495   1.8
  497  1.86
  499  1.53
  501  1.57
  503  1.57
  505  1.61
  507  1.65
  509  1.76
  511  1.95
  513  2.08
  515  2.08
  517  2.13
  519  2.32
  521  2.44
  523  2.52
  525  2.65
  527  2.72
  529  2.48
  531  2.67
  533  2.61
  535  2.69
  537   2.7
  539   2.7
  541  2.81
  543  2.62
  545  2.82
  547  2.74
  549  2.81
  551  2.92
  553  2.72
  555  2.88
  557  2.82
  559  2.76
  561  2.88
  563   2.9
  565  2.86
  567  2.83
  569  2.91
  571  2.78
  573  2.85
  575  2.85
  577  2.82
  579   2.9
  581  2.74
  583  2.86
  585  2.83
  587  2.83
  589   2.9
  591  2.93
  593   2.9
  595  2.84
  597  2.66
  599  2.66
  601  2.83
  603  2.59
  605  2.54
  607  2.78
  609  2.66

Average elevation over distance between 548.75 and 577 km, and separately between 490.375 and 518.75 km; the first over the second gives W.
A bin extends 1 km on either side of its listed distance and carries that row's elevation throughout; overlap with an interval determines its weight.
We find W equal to 1.5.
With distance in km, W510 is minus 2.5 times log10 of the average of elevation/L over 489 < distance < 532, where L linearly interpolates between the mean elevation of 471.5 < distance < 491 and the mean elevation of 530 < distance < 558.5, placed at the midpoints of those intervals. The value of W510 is 0.29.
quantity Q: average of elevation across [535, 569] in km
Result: 2.8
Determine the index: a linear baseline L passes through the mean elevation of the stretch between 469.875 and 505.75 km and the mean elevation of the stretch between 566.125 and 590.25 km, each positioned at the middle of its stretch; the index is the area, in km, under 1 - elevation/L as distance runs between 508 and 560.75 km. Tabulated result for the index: 0.53 km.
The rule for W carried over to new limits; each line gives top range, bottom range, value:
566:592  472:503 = 1.23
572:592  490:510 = 1.62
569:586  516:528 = 1.15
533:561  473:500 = 1.16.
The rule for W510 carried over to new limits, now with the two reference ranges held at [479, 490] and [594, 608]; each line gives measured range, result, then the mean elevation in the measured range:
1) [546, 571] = -0.07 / 2.83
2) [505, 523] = 0.26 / 2.05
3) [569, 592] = -0.07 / 2.85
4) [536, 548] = -0.04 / 2.73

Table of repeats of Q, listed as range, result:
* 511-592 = 2.7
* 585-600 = 2.82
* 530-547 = 2.7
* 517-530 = 2.49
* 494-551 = 2.29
